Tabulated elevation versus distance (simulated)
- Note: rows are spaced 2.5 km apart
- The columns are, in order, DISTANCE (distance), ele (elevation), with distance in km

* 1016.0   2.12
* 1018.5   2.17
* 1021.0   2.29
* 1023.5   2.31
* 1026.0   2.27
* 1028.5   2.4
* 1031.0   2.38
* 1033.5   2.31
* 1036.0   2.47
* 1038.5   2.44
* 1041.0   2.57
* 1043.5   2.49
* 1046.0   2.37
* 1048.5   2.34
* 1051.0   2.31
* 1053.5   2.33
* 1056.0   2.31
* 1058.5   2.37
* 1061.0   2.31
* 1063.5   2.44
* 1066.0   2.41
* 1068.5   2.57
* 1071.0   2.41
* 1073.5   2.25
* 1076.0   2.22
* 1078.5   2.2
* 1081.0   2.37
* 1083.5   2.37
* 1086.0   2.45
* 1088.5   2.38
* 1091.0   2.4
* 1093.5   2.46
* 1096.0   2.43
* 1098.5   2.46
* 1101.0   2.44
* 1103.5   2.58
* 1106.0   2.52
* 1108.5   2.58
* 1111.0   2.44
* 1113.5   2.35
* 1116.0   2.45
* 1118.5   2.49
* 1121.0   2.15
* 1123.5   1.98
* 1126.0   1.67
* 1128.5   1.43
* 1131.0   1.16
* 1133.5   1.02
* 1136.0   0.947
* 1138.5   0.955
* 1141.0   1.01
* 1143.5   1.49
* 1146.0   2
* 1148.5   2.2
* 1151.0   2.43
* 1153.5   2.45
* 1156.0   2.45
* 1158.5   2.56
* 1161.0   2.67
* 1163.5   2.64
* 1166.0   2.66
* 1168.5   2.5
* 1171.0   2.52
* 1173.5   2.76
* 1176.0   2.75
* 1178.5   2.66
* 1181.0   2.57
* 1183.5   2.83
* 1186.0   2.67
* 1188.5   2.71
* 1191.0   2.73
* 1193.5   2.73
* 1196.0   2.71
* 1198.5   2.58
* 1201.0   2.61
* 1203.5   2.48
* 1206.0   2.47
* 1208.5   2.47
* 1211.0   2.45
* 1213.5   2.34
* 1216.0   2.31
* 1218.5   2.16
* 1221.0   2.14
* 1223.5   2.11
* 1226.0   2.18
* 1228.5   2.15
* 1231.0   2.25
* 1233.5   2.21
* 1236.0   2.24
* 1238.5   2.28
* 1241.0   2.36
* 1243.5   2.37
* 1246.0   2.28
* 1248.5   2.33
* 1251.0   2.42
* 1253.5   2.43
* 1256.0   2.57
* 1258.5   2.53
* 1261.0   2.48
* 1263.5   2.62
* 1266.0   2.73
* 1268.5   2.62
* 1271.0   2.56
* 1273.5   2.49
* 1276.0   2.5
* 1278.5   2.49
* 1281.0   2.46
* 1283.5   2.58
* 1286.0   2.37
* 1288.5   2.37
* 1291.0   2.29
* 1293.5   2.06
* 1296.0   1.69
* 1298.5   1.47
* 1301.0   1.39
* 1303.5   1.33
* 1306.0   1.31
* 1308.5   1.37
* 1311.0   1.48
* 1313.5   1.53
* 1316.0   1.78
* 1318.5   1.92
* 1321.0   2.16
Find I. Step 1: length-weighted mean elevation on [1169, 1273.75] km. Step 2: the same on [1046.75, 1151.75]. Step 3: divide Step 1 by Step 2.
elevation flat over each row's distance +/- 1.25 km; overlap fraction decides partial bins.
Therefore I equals 1.2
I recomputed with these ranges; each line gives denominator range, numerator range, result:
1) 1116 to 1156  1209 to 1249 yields 1.30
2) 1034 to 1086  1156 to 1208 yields 1.11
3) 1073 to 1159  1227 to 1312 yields 1.05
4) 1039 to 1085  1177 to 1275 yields 1.04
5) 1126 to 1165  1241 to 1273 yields 1.36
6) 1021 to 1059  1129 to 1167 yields 0.80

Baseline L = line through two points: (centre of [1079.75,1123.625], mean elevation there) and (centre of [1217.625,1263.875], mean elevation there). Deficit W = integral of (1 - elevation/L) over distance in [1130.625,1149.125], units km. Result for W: 8.2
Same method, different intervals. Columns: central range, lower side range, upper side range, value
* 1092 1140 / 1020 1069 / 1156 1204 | 9.4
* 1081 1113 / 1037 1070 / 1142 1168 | -1.0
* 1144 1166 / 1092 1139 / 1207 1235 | -2.9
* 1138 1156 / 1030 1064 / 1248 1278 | 4.3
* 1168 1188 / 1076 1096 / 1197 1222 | -2.2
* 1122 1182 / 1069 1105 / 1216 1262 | 7.4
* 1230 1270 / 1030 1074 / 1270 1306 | -4.9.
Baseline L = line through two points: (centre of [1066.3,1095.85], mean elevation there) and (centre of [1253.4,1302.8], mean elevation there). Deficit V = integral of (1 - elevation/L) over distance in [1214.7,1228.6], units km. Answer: 0.9 km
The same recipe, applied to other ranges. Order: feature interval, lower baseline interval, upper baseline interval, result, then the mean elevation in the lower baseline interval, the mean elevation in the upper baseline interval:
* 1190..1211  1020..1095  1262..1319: -3.9 km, 2.37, 2.07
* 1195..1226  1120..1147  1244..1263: -4.8 km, 1.43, 2.44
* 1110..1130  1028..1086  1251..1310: 1.9 km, 2.38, 2.21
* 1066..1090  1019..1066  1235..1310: -0.1 km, 2.37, 2.23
